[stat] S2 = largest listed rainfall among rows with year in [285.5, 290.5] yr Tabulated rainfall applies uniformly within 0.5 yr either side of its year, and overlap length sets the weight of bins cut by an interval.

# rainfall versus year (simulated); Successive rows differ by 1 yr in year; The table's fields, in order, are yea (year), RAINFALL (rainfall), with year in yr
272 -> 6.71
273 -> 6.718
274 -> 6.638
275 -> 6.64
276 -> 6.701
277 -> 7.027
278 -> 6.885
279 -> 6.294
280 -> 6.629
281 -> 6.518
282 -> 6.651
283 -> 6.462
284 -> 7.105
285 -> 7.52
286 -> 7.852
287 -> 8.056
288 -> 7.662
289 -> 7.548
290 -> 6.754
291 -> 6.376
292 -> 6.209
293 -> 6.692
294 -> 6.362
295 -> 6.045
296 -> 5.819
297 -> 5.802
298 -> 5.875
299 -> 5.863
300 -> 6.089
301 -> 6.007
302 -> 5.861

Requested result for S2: 8.056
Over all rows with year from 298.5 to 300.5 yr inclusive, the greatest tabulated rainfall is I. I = 6.089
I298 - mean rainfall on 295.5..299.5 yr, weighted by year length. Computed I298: 5.84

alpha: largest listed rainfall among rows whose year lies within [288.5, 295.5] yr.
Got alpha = 7.548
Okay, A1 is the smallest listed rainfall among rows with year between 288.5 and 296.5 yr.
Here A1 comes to 5.819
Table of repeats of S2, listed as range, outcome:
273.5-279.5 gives 7.027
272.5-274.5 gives 6.718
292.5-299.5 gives 6.692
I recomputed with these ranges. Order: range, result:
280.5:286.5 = 7.852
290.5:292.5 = 6.376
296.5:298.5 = 5.875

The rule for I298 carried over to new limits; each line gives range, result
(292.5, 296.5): 6.23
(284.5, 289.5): 7.73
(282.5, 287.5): 7.4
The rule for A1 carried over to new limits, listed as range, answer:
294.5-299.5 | 5.802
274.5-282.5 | 6.294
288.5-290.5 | 6.754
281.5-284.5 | 6.462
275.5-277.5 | 6.701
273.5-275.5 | 6.638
